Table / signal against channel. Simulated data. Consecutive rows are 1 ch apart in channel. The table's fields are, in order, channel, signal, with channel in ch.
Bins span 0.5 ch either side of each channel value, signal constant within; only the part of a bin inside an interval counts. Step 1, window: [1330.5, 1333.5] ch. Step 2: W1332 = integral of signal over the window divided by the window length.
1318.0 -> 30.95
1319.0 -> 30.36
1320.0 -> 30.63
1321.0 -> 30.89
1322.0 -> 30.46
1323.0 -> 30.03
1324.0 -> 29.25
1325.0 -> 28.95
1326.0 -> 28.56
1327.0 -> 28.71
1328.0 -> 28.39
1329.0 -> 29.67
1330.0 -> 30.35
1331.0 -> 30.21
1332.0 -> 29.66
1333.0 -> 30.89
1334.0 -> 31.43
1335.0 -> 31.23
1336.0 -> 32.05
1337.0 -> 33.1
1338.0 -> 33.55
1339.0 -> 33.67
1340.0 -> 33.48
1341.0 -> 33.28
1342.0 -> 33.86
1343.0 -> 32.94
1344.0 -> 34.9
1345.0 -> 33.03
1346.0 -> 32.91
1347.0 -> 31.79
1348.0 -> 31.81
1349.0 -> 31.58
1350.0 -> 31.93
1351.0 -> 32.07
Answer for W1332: 30.3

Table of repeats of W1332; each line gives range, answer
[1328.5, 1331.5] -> 30.1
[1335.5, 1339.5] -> 33.1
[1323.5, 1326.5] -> 28.9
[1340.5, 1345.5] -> 33.6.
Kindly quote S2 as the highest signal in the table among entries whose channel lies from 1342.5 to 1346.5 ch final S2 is 34.9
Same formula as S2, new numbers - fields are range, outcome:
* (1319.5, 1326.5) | 30.89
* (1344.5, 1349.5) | 33.03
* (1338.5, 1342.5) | 33.86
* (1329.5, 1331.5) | 30.35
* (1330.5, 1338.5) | 33.55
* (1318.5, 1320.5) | 30.63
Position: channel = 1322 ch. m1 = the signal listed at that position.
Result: 30.46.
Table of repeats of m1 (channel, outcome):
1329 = 29.67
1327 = 28.71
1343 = 32.94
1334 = 31.43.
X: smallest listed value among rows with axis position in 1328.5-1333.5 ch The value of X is 29.66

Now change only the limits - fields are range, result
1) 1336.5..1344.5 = 32.94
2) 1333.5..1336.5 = 31.23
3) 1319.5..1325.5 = 28.95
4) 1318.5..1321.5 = 30.36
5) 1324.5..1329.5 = 28.39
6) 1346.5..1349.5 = 31.58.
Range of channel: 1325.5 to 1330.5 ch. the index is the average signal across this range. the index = 29.1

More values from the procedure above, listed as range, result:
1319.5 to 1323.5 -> 30.5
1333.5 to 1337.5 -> 32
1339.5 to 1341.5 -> 33.4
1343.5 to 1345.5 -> 34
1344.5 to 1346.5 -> 33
